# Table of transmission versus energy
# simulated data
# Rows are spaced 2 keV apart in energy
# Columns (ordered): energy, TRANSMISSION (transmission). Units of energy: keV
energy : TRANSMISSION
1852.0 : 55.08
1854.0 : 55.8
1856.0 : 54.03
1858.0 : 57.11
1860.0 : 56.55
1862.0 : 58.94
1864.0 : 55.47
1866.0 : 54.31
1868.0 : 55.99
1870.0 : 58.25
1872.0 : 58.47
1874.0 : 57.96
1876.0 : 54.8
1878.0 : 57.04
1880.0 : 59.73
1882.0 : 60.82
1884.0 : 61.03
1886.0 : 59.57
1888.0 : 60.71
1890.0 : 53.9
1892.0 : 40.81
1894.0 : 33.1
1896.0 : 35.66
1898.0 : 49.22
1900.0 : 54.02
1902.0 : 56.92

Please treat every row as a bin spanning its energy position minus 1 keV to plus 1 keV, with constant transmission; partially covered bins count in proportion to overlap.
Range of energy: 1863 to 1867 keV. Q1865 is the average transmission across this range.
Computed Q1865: 54.9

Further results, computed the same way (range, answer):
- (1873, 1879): 56.6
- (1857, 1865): 57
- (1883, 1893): 55.2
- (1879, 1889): 60.4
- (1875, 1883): 58.1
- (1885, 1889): 60.1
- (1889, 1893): 47.4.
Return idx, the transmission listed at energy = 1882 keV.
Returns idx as 60.82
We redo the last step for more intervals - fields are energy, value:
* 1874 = 57.96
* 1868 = 55.99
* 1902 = 56.92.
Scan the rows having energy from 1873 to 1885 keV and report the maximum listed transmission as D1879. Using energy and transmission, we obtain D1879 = 61.03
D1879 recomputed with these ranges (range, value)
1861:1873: 58.94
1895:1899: 49.22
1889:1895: 53.9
